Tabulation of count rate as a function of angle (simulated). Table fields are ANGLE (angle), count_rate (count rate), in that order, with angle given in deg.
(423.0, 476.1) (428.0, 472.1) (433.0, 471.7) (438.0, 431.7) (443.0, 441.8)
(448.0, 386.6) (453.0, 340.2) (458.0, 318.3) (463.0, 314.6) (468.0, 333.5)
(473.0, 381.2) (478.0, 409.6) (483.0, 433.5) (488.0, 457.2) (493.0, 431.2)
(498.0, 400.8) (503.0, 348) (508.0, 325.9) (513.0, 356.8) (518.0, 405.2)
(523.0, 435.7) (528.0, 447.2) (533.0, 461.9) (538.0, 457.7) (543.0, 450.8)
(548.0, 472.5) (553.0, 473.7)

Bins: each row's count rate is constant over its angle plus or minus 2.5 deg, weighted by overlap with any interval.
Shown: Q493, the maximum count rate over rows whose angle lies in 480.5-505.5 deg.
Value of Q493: 457.2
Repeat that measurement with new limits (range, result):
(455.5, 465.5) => 318.3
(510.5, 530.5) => 447.2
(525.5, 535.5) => 461.9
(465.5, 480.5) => 409.6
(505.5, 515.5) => 356.8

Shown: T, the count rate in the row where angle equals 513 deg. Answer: 356.8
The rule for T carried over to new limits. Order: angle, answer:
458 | 318.3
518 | 405.2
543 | 450.8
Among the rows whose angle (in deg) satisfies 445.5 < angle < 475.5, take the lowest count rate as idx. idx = 314.6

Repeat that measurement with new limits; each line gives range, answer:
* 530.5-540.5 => 457.7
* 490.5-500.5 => 400.8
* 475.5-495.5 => 409.6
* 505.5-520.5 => 325.9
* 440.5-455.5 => 340.2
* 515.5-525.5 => 405.2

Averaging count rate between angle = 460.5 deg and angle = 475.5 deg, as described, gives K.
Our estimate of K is 343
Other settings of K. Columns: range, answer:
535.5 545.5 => 454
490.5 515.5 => 373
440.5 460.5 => 372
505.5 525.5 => 381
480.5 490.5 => 445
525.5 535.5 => 455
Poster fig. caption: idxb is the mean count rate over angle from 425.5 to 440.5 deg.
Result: 458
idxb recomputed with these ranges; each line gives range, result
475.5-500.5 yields 426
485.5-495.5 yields 444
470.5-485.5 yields 408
